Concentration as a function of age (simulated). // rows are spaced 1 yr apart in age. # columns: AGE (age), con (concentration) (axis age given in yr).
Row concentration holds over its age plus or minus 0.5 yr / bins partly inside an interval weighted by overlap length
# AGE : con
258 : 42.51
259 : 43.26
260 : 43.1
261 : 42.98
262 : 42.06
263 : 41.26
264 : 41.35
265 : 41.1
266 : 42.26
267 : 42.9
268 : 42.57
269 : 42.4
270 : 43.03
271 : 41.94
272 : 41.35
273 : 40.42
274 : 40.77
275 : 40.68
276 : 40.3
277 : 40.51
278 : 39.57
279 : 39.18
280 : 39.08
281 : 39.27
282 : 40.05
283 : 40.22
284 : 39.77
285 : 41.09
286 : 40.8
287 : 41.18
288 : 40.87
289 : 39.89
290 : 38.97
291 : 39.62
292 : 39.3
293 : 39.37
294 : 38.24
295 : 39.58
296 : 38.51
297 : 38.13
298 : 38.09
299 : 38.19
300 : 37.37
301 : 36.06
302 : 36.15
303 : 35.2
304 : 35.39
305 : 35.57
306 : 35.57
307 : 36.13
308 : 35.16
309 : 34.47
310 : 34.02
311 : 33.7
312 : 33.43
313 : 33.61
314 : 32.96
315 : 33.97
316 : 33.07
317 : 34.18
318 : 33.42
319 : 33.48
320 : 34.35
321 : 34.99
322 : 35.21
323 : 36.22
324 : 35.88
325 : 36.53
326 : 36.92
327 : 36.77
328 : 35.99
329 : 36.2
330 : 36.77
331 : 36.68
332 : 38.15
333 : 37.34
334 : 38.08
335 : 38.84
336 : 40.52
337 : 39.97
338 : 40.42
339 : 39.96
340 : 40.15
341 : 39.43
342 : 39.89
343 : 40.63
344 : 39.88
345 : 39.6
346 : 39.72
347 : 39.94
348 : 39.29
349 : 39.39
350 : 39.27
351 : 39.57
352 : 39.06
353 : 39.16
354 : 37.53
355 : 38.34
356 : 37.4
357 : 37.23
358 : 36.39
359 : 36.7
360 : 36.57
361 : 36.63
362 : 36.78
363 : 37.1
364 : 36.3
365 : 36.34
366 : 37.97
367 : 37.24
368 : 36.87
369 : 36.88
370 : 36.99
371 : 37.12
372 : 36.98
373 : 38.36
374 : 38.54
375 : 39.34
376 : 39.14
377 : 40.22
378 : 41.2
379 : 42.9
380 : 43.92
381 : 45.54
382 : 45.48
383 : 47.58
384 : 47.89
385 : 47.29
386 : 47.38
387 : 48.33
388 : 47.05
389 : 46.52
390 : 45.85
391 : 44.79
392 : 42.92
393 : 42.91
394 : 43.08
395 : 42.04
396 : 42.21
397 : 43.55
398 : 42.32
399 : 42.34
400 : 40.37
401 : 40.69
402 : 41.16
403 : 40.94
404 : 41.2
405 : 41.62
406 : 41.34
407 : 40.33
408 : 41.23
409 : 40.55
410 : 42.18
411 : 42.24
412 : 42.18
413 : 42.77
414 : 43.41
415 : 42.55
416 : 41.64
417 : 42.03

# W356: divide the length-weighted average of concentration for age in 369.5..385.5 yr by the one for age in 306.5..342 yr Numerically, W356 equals 1.15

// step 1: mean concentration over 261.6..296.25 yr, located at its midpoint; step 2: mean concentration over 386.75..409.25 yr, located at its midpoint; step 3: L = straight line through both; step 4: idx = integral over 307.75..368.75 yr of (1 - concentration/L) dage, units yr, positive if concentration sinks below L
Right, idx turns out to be 6.68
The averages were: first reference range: 40.6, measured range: 37.1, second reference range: 42.7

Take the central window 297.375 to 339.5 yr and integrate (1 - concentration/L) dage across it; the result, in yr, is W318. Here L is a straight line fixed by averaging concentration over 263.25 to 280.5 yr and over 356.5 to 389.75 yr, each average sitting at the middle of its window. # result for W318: 4.9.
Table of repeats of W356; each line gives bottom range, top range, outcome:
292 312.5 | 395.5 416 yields 1.14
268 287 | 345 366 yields 0.93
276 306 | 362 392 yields 1.07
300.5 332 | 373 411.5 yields 1.22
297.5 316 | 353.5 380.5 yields 1.08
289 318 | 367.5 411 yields 1.17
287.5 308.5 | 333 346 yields 1.05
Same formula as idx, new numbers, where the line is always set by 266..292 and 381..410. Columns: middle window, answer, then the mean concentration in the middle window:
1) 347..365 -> 2.0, 37.8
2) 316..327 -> 1.7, 35.1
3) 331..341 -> 0.7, 39.1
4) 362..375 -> 1.7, 37.3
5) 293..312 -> 2.2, 36.4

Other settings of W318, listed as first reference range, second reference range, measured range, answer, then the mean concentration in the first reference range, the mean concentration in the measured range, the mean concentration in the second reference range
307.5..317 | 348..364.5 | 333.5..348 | -1.4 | 33.8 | 39.8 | 37.8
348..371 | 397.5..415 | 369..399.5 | -2.4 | 37.6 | 42.9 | 41.6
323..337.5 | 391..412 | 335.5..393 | -1.2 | 37.4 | 40.4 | 41.8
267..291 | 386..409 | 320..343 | 2.1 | 40.6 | 37.8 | 42.9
